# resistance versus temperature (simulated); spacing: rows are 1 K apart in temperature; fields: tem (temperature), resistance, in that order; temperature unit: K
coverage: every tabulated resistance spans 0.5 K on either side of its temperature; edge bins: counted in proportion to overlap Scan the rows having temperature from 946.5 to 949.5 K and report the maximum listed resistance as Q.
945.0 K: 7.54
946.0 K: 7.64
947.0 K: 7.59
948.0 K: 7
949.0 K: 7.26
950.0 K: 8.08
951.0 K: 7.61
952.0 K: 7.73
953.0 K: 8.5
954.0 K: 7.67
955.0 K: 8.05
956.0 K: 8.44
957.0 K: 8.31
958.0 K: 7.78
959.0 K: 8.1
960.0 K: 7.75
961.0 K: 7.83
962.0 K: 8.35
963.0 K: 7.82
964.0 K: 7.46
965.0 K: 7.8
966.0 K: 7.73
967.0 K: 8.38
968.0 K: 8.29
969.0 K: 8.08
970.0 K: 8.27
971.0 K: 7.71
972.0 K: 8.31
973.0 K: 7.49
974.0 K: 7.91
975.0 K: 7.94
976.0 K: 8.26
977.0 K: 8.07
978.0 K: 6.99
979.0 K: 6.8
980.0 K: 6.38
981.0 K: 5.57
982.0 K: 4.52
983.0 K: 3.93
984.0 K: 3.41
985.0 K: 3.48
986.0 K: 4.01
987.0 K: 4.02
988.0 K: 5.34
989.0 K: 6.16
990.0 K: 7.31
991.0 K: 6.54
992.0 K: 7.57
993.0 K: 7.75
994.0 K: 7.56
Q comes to 7.59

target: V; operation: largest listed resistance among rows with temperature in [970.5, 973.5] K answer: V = 8.31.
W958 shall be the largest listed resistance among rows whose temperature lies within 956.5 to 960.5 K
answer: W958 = 8.31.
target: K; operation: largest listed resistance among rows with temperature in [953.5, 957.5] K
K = 8.44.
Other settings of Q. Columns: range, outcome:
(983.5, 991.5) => 7.31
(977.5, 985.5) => 6.99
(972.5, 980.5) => 8.26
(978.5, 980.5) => 6.8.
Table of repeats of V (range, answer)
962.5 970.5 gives 8.38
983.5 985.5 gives 3.48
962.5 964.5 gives 7.82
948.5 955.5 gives 8.5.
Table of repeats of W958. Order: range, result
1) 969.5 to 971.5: 8.27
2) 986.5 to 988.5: 5.34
